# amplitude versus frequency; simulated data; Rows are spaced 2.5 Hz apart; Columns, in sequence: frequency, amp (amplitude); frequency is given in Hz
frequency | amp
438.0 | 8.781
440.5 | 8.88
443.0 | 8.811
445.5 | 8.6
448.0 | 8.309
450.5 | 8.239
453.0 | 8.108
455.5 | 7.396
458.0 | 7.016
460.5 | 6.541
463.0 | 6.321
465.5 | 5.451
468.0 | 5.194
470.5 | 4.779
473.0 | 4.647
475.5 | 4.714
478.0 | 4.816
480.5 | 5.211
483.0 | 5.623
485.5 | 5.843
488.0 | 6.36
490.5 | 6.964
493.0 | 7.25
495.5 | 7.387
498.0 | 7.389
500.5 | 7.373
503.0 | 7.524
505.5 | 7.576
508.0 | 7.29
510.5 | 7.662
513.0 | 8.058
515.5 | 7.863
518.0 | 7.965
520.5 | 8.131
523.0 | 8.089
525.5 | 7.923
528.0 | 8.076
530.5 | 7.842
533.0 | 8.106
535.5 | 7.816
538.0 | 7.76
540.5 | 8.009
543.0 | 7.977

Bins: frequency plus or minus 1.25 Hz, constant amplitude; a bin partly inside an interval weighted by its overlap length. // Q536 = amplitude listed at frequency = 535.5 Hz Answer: 7.816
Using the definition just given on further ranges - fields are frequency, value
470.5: 4.779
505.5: 7.576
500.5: 7.373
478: 4.816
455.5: 7.396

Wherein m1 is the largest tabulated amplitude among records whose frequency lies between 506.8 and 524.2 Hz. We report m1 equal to 8.131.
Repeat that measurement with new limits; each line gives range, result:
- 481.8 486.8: 5.843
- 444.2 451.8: 8.6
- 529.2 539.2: 8.106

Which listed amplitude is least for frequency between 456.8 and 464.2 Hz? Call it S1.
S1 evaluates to 6.321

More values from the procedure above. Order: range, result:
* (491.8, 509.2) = 7.25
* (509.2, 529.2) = 7.662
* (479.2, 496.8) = 5.211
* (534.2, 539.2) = 7.76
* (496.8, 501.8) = 7.373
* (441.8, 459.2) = 7.016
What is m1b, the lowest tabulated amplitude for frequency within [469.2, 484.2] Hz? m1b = 4.647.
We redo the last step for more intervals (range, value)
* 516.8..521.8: 7.965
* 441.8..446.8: 8.6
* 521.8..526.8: 7.923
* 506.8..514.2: 7.29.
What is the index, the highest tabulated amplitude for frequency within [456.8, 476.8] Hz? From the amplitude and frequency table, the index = 7.016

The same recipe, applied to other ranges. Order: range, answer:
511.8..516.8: 8.058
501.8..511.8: 7.662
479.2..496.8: 7.387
